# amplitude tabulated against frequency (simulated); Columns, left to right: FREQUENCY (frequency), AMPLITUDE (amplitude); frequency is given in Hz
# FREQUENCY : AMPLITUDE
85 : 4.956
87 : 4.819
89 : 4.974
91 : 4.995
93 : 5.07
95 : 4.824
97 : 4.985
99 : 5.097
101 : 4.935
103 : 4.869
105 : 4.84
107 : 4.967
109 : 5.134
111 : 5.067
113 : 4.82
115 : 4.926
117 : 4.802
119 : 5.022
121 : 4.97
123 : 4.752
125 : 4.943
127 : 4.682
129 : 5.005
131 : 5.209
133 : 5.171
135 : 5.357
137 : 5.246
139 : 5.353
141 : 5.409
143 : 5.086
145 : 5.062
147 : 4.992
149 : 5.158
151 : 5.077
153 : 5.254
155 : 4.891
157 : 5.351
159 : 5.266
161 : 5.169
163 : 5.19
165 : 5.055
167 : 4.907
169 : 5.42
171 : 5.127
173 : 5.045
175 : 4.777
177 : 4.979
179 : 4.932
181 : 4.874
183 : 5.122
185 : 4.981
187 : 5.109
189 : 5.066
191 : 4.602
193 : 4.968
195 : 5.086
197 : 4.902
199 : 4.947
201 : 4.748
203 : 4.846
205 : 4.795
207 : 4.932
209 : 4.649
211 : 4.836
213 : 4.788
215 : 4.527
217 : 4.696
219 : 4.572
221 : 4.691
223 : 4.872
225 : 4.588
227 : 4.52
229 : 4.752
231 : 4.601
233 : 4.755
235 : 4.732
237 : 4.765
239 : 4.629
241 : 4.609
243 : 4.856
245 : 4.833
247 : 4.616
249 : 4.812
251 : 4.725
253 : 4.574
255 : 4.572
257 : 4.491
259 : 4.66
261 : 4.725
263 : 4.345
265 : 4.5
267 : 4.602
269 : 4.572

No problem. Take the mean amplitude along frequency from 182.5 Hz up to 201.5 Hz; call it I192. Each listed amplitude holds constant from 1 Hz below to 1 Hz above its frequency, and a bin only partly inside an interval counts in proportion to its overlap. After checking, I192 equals 4.95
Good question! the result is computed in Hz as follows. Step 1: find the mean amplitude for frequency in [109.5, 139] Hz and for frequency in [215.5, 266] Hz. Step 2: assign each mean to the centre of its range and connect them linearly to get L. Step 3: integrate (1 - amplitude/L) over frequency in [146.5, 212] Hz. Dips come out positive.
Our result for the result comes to -2.11 Hz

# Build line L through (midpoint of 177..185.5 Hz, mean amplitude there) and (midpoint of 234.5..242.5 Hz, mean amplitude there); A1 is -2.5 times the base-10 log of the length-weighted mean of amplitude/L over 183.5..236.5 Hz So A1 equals 0.01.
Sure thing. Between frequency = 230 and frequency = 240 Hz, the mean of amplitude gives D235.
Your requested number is 4.7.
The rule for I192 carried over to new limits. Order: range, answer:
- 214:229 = 4.65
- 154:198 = 5.04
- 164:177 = 5.05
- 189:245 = 4.76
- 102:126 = 4.93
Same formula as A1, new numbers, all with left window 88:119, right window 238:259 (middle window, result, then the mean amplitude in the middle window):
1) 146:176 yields -0.06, 5.11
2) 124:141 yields -0.05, 5.14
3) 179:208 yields -0.03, 4.93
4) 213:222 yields 0.02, 4.64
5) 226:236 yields 0.01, 4.67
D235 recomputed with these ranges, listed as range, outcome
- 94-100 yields 4.97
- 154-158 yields 5.12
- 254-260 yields 4.57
